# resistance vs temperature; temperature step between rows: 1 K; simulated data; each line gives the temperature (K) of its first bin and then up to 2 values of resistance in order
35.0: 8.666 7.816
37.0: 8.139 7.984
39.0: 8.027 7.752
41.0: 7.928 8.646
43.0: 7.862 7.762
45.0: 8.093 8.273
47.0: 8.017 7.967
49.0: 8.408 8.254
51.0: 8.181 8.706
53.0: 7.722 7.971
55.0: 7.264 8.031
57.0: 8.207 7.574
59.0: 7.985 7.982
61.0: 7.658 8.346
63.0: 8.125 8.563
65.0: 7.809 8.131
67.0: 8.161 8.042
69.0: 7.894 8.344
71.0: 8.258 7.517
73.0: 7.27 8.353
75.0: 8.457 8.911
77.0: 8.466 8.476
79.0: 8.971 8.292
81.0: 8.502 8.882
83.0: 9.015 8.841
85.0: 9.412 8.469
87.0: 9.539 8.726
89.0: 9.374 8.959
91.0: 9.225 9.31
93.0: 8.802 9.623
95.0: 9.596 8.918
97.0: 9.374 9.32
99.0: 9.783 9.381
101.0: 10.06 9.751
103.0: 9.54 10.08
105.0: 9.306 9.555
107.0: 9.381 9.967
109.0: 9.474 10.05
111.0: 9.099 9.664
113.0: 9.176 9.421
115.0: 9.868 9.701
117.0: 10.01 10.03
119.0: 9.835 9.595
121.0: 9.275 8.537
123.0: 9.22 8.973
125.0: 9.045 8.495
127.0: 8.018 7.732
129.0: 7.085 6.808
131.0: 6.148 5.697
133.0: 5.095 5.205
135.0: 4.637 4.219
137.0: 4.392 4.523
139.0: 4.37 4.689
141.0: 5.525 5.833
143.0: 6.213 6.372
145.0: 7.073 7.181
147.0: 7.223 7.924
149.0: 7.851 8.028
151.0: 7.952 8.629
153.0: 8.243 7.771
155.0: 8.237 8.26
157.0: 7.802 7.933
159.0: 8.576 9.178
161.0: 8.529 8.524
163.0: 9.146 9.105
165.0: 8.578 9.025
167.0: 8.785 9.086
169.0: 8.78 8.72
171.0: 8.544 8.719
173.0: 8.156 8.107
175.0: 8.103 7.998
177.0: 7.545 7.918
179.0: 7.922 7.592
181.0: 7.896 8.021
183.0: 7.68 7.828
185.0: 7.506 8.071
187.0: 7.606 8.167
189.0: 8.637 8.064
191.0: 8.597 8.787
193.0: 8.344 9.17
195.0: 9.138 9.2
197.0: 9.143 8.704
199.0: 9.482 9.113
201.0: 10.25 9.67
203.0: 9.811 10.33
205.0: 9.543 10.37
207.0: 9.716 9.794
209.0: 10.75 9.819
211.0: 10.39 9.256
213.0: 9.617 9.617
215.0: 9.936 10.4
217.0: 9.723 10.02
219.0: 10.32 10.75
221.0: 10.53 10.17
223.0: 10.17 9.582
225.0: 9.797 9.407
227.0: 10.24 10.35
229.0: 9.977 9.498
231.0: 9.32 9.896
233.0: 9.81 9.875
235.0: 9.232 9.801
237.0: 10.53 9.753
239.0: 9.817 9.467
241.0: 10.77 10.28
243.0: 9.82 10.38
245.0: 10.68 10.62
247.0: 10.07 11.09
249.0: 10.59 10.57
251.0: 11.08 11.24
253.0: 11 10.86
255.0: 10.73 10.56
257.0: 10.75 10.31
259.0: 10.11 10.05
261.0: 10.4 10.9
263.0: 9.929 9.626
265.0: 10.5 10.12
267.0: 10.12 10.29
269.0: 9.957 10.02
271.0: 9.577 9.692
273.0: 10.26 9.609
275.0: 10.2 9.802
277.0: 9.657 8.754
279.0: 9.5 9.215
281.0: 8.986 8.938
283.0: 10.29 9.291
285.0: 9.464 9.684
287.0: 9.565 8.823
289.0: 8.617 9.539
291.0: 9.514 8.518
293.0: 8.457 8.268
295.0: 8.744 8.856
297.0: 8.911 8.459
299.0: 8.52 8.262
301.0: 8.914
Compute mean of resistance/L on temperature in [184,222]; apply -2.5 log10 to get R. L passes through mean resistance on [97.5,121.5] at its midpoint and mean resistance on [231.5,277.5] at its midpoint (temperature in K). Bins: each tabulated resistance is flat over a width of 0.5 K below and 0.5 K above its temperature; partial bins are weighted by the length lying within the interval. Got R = 0.07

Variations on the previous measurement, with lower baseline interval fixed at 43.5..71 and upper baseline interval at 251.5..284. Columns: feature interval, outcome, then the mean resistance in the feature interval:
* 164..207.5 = 0.074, 8.67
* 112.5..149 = 0.192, 7.32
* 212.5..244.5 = -0.032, 9.96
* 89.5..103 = -0.118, 9.4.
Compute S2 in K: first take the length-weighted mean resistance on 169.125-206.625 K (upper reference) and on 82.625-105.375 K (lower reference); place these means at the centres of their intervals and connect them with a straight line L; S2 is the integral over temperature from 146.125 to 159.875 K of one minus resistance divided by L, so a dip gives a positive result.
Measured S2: 1.3 K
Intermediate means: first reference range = 9.32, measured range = 8.04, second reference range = 8.61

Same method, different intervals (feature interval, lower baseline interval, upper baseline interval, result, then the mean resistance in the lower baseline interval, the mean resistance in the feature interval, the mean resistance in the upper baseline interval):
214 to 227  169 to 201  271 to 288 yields -1.8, 8.37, 10.1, 9.54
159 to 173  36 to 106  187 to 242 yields 0.7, 8.53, 8.79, 9.66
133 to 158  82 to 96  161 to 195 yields 5.9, 9.13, 6.59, 8.34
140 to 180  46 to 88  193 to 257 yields 5.7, 8.27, 7.98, 10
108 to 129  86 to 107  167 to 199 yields -0.2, 9.39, 9.23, 8.34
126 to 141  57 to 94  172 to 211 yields 5.1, 8.47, 5.71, 8.77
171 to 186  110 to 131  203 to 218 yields 2.6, 8.94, 7.95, 9.95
